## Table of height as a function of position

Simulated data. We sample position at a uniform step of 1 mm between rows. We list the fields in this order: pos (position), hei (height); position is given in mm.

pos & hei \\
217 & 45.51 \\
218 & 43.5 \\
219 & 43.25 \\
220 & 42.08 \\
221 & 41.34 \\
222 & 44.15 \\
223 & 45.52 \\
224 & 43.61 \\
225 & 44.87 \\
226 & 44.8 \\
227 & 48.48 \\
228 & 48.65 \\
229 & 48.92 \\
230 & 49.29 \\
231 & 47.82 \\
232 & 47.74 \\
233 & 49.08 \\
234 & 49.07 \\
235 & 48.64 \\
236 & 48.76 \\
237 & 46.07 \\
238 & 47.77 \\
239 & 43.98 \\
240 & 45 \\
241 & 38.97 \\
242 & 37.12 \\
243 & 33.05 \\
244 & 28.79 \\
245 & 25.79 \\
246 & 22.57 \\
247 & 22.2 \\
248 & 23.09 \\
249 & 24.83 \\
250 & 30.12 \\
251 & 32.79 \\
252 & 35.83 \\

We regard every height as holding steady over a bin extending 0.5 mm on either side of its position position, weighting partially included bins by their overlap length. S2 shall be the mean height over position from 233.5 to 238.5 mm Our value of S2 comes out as 48.1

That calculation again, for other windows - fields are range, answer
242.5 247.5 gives 26.5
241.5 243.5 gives 35.1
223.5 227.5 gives 45.4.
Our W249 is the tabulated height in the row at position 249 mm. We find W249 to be 24.83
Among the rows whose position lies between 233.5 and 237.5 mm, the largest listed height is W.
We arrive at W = 49.07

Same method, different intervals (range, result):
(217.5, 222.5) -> 44.15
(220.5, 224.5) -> 45.52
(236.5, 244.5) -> 47.77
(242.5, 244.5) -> 33.05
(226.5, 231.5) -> 49.29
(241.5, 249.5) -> 37.12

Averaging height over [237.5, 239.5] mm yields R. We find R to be 45.9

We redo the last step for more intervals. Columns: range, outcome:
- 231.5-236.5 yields 48.7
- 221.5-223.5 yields 44.8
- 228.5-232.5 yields 48.4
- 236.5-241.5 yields 44.4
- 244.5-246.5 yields 24.2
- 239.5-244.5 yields 36.6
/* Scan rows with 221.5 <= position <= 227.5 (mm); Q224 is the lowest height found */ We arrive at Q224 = 43.61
